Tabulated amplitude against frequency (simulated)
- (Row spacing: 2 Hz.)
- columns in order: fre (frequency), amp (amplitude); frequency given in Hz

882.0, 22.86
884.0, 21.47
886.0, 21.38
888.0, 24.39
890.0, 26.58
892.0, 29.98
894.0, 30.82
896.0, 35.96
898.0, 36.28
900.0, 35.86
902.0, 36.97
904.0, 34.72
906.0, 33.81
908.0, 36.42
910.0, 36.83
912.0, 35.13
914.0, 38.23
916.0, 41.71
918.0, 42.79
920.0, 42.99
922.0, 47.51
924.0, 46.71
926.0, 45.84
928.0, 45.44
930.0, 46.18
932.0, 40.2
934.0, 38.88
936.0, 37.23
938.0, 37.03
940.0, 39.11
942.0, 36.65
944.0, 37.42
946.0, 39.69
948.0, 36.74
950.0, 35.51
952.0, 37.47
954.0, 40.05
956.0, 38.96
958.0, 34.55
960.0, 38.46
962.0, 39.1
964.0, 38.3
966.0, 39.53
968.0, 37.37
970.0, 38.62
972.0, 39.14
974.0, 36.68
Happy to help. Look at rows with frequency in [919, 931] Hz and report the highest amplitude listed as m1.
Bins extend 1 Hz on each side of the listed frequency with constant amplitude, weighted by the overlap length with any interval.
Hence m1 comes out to 47.51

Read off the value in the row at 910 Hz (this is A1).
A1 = 36.83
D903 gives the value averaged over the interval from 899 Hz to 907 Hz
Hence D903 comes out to 35.3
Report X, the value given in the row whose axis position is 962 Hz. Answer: 39.1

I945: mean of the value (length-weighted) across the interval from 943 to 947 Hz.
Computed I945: 38.6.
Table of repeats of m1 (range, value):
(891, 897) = 35.96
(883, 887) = 21.47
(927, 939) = 46.18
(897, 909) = 36.97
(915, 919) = 42.79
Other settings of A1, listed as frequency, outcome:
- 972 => 39.14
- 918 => 42.79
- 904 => 34.72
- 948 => 36.74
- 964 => 38.3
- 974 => 36.68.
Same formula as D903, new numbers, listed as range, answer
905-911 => 35.7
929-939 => 39.9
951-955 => 38.8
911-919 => 39.5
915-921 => 42.5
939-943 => 37.9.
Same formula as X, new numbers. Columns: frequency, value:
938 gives 37.03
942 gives 36.65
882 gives 22.86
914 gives 38.23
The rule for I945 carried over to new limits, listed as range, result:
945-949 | 38.2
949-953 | 36.5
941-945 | 37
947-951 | 36.1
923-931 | 46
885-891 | 24.1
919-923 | 45.2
